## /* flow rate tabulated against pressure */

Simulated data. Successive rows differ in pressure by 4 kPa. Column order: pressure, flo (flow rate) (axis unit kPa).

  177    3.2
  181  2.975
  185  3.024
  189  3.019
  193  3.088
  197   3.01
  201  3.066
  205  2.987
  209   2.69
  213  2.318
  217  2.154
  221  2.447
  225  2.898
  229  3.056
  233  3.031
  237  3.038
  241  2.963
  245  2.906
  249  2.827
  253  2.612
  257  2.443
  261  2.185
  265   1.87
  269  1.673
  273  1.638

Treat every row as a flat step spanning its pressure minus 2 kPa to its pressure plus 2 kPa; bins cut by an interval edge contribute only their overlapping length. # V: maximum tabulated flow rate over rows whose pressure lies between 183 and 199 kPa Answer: 3.088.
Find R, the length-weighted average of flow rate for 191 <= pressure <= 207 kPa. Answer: 3.04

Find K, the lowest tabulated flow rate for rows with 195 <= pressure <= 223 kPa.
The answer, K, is 2.154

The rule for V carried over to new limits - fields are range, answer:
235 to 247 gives 3.038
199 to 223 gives 3.066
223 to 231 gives 3.056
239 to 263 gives 2.963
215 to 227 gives 2.898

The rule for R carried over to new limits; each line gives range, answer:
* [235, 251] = 2.93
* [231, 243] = 3.01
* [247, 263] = 2.52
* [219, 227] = 2.67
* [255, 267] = 2.17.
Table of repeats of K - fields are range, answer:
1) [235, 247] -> 2.906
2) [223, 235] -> 2.898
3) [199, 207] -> 2.987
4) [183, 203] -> 3.01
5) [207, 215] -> 2.318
